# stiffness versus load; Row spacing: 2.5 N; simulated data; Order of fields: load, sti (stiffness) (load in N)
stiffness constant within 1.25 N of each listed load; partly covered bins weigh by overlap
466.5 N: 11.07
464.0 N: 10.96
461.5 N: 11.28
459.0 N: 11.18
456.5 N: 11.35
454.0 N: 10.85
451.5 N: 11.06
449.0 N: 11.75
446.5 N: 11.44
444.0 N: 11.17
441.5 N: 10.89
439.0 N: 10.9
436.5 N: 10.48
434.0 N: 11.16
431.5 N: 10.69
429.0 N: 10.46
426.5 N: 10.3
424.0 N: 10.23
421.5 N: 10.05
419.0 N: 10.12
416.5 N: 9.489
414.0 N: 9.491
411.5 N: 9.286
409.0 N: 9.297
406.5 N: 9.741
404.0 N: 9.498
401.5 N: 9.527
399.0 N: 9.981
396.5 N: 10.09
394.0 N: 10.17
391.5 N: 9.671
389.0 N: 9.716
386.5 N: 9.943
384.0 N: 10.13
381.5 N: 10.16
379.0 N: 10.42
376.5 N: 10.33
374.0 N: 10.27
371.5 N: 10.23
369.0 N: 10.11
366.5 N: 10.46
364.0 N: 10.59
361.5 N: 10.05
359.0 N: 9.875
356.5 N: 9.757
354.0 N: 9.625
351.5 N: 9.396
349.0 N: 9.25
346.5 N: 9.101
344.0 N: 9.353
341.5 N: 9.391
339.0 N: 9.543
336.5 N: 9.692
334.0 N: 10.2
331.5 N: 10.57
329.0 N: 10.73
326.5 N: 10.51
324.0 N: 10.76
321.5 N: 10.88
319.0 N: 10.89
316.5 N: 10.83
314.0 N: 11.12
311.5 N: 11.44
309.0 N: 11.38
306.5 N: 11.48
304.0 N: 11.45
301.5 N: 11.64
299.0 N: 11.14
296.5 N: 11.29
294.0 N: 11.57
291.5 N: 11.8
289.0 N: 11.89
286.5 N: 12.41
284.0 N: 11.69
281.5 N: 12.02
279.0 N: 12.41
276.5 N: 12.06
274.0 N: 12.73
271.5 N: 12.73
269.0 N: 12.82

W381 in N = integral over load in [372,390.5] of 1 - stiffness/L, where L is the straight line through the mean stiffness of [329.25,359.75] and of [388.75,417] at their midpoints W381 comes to -0.9 N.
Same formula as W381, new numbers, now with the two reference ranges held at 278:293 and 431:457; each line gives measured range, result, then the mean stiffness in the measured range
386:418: 4.6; 9.68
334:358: 4.4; 9.5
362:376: 1.5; 10.3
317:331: 1.2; 10.7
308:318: 0.6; 11.2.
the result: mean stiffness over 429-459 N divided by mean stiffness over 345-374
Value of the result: 1.12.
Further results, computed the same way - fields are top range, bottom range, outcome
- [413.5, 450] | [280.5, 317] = 0.92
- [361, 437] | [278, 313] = 0.86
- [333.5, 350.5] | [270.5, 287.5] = 0.77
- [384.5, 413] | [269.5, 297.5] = 0.81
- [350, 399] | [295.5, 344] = 0.93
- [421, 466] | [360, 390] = 1.07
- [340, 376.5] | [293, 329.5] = 0.88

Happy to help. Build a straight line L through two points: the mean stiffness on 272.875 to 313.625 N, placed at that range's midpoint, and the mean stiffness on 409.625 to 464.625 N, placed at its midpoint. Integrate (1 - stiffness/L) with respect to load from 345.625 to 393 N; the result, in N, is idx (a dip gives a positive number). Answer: 5.1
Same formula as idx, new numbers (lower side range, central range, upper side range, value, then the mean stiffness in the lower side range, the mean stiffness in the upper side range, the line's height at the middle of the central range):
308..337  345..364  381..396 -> 1.3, 10.8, 9.96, 10.4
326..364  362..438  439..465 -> 3.2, 9.81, 11.2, 10.5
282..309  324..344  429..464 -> 2.4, 11.6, 11.1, 11.5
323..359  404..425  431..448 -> 2.0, 9.84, 11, 10.7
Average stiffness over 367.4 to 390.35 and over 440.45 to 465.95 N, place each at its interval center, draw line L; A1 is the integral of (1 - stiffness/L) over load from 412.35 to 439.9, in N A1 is 1.4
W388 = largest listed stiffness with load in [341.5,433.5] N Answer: 10.69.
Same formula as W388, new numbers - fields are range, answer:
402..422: 10.12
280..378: 12.41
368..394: 10.42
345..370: 10.59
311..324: 11.44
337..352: 9.543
